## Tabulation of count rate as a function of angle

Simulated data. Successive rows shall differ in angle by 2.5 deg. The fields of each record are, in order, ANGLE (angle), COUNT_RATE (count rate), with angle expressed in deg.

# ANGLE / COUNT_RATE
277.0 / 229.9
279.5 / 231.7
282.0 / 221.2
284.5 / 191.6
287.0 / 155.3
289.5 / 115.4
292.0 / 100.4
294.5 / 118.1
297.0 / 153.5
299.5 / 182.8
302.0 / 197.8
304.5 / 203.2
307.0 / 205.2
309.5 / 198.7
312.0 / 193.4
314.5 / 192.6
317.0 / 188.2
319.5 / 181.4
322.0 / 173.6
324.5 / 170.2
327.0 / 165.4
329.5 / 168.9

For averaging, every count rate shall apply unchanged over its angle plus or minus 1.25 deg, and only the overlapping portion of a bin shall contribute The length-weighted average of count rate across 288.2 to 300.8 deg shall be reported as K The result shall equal 134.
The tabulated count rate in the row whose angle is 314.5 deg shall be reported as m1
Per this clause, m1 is 192.6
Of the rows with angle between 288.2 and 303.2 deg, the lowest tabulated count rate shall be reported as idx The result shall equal 100.4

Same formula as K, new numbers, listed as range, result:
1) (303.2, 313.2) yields 200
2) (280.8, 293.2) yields 157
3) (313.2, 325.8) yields 181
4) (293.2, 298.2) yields 135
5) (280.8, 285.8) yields 206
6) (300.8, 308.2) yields 202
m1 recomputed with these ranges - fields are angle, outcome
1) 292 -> 100.4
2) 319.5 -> 181.4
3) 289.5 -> 115.4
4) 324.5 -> 170.2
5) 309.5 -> 198.7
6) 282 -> 221.2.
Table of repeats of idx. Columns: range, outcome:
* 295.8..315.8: 153.5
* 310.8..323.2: 173.6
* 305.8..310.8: 198.7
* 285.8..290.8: 115.4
